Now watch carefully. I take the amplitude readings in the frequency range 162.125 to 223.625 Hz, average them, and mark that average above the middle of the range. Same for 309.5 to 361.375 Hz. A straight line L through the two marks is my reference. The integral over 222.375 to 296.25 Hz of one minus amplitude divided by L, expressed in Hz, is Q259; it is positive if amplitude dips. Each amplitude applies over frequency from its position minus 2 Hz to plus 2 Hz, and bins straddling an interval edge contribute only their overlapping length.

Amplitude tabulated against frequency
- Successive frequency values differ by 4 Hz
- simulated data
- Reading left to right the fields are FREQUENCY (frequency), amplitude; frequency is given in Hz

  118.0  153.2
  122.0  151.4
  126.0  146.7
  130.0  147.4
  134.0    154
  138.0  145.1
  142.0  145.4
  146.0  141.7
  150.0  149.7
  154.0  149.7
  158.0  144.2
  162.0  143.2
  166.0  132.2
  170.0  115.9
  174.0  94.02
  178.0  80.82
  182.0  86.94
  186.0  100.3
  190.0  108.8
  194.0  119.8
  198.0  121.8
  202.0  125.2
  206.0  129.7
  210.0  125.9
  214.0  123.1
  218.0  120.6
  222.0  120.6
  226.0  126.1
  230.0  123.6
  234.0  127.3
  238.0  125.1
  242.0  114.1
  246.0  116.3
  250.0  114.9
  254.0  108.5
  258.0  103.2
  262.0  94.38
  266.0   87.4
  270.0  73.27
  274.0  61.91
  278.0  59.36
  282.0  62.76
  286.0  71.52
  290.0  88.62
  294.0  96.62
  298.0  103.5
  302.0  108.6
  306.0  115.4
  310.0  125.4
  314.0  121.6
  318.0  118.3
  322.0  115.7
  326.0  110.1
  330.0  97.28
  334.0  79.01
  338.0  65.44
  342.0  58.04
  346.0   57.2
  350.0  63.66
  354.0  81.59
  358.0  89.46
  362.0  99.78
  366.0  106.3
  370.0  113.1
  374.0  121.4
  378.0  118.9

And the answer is 4.1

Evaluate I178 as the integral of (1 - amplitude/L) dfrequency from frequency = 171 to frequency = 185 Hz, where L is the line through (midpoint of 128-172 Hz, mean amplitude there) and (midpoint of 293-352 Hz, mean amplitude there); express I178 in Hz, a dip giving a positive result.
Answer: 4.6 Hz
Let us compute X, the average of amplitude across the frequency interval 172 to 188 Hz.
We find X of 90.5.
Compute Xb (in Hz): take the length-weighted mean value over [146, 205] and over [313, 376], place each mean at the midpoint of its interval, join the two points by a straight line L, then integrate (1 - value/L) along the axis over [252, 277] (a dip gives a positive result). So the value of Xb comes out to 4.54 Hz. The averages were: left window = 120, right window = 93.2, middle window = 87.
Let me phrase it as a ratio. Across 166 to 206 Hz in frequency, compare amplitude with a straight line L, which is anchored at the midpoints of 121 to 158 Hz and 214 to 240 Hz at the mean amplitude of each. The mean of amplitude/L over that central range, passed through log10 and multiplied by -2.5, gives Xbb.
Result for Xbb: 0.24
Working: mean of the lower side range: 148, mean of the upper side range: 124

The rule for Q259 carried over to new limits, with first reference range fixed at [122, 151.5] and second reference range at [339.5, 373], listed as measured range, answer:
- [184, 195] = 2.0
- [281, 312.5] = 0.9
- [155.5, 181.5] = 4.0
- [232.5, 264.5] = 0.9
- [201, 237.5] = -0.3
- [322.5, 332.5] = -1.2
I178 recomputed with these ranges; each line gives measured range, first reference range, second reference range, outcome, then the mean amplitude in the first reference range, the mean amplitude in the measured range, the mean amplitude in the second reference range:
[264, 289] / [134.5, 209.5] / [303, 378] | 8.73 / 125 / 70.1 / 97.4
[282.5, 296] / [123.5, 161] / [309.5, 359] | 2.64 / 147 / 83.1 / 90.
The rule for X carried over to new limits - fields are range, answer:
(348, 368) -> 88.2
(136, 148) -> 144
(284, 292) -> 80.1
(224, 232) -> 125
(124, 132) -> 147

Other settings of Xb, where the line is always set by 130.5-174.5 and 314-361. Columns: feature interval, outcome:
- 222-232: -0.5 Hz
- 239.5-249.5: -0.2 Hz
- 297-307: -1.2 Hz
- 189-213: 0.6 Hz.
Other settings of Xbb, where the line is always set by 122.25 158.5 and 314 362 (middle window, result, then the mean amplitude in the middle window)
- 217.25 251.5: -0.02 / 121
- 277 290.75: 0.43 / 69.7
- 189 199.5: 0.12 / 117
